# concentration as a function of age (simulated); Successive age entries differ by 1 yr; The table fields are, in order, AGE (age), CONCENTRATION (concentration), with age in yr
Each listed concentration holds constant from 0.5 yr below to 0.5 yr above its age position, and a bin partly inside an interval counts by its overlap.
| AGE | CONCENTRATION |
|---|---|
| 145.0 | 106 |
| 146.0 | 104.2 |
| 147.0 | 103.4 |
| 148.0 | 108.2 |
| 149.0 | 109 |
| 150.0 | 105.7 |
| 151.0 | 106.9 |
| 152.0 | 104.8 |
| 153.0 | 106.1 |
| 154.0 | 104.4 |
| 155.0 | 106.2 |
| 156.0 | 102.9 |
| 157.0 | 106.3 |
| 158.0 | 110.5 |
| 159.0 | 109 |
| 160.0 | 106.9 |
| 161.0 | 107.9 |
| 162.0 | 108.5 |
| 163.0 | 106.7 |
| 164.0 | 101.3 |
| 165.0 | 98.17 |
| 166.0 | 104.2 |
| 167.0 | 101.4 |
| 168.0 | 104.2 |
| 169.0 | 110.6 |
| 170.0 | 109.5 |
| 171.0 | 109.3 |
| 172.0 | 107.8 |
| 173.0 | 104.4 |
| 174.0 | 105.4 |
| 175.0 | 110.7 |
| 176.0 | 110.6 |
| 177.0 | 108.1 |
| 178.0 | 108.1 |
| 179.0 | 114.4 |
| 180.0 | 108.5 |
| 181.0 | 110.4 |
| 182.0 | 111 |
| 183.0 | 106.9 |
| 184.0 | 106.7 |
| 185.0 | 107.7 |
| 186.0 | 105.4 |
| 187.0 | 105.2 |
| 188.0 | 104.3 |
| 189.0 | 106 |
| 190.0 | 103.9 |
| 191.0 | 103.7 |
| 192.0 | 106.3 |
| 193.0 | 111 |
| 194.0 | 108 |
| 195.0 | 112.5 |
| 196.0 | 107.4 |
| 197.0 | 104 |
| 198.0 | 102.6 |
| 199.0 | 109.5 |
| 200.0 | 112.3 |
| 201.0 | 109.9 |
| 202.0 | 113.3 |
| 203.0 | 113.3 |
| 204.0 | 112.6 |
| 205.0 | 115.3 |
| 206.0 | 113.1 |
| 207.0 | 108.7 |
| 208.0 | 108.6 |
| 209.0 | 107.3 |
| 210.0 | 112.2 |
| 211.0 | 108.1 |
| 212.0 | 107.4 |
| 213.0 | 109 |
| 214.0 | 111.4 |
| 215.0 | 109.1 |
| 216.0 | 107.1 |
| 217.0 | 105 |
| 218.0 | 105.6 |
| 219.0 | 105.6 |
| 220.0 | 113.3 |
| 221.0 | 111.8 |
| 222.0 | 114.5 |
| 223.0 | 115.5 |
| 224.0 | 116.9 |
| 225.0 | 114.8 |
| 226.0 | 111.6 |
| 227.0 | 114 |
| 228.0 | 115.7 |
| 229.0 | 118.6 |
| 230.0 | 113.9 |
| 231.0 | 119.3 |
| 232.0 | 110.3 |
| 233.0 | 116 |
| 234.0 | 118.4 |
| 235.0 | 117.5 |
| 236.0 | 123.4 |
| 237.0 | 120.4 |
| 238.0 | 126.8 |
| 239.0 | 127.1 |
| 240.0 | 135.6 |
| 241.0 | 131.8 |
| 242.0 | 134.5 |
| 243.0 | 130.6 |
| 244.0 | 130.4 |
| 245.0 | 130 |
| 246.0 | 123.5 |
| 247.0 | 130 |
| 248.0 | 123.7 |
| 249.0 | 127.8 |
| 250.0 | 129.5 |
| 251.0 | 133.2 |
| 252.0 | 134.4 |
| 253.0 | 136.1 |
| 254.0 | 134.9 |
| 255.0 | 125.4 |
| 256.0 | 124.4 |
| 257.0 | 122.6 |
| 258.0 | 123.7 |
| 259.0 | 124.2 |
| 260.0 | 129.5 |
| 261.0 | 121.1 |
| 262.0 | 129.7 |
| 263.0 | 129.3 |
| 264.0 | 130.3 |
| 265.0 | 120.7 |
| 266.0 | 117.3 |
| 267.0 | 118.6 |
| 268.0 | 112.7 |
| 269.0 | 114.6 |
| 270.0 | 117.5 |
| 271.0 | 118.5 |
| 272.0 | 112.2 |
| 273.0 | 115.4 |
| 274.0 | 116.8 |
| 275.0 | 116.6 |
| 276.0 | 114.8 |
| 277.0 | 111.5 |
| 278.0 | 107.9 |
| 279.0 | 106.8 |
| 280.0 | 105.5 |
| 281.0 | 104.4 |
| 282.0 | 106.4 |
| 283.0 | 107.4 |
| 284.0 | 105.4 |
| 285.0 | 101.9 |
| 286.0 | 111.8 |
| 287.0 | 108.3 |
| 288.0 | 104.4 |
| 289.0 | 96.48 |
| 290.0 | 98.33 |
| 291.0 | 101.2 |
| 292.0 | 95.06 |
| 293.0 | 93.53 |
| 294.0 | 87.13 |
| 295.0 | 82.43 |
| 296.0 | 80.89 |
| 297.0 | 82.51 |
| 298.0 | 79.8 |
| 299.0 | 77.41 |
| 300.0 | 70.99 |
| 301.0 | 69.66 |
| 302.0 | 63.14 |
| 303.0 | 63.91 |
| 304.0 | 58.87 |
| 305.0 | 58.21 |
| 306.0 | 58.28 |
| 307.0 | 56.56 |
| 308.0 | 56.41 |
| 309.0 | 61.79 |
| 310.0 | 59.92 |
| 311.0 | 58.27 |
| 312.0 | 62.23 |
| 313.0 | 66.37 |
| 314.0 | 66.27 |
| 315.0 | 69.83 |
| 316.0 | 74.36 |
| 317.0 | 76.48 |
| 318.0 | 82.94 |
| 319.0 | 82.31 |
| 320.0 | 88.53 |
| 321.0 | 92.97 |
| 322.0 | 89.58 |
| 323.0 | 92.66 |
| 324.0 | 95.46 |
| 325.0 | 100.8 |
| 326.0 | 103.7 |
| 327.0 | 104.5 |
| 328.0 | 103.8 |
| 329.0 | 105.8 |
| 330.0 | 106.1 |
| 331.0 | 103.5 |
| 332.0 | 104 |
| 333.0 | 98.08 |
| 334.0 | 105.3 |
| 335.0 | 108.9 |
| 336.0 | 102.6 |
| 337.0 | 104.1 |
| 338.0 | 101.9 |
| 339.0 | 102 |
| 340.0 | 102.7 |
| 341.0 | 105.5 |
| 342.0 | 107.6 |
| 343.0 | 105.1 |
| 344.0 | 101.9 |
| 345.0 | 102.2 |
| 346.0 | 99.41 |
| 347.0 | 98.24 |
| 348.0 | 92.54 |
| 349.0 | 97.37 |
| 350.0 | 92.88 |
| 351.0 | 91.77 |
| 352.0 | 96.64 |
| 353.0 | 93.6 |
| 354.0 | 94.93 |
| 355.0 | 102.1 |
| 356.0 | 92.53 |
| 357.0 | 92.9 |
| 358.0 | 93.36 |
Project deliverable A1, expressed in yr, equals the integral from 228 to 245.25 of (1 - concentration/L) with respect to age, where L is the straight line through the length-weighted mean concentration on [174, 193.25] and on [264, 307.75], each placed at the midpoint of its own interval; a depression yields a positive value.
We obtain -3.6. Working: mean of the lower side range 108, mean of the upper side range 96.7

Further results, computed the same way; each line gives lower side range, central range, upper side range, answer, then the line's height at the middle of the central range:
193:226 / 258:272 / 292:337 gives -3.82 yr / 95.5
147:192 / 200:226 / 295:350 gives -2.55 yr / 101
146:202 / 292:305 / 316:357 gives 3.14 yr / 100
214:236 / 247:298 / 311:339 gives -4.90 yr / 103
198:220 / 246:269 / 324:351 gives -4.14 yr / 107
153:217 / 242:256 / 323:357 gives -3.35 yr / 105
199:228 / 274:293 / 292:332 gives -3.63 yr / 88.8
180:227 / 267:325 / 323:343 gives 8.71 yr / 105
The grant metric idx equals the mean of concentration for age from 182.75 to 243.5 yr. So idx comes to 113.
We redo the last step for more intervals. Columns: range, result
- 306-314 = 60.5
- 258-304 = 104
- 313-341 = 94.8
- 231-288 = 121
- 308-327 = 79.2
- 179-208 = 109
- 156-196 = 107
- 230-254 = 126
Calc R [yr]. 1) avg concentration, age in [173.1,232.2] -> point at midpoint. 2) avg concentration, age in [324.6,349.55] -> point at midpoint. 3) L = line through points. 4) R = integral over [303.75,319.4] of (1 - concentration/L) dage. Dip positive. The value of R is 5.79 yr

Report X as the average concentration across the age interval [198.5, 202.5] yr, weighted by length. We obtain 111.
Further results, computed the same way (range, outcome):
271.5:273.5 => 114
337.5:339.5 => 102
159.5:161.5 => 107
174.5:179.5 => 110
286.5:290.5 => 102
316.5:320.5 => 82.6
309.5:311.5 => 59.1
